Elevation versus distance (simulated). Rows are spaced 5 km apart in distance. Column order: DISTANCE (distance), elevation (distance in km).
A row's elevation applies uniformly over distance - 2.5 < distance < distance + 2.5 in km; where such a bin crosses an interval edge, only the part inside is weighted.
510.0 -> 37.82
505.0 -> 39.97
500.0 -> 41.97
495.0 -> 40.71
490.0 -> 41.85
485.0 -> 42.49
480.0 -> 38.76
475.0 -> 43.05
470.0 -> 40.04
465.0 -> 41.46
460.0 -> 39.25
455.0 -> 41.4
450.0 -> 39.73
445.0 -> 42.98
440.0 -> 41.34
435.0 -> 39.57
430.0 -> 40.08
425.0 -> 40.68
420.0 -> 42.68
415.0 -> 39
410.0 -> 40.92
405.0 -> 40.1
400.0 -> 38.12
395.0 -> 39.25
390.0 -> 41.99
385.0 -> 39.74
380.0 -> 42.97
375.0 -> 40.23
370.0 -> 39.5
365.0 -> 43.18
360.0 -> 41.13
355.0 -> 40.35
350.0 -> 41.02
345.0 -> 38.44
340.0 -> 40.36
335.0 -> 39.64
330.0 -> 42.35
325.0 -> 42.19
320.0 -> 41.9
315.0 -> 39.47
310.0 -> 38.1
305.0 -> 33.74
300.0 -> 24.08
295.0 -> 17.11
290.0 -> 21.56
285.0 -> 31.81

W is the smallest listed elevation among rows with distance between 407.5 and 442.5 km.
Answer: 39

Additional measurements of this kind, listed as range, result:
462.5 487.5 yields 38.76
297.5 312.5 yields 24.08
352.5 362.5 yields 40.35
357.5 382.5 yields 39.5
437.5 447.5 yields 41.34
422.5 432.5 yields 40.08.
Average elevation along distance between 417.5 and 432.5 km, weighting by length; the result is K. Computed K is 41.1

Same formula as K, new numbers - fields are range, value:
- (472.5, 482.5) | 40.9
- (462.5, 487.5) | 41.2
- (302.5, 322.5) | 38.3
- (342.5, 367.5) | 40.8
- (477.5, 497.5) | 41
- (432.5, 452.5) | 40.9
